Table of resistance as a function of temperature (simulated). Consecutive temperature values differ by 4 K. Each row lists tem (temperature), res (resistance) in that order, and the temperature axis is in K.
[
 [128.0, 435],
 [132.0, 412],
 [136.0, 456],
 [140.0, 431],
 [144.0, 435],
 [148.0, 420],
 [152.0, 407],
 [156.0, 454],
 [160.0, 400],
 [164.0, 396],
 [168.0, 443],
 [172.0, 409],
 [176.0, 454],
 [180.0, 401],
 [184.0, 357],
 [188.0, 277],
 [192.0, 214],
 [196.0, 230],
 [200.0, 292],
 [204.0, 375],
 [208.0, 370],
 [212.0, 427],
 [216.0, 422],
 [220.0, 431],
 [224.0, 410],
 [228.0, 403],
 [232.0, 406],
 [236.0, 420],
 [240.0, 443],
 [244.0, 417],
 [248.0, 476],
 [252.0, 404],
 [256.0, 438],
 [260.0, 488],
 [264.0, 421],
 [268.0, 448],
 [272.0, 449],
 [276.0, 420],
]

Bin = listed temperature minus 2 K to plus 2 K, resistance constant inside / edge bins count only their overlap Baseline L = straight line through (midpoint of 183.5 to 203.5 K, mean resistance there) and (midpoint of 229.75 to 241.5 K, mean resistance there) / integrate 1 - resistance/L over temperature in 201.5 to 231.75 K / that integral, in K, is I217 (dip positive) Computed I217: -4.2 K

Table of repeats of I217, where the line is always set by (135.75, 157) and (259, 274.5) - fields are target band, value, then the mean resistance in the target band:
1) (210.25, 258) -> 2.02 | 425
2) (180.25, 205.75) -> 8.16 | 298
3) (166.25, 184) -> 0.67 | 419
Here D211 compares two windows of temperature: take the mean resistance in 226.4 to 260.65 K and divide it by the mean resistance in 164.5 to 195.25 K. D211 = 1.19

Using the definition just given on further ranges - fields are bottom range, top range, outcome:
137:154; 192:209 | 0.71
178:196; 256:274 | 1.48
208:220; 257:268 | 1.08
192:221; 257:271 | 1.28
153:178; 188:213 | 0.73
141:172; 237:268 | 1.05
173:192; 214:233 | 1.16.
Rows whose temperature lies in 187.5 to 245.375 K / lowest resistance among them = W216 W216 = 214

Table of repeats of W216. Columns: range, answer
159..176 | 396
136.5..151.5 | 420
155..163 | 400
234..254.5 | 404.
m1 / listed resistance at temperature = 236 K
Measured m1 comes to 420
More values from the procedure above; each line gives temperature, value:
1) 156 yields 454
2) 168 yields 443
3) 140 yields 431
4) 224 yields 410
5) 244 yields 417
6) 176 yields 454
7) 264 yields 421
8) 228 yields 403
